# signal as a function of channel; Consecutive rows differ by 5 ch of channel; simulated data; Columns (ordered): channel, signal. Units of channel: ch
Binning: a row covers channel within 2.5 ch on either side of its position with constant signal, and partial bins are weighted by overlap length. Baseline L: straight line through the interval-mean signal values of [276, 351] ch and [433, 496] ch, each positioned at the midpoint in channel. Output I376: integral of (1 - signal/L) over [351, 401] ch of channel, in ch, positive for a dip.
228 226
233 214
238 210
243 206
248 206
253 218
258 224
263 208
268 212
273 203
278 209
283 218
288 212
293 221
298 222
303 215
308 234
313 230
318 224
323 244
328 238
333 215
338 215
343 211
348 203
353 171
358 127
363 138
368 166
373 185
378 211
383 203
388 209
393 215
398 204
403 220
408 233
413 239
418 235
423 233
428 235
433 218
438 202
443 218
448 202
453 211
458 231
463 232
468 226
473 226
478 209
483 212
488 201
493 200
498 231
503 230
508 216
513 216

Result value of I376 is 7.92 ch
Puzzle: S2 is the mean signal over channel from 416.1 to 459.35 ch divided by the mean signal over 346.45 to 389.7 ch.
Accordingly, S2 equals 1.24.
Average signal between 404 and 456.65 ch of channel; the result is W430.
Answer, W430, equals 223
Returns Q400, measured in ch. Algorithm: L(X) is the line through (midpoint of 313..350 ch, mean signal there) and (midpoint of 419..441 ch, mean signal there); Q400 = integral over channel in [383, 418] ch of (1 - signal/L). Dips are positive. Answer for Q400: 0.4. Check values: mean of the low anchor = 222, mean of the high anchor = 223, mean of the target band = 220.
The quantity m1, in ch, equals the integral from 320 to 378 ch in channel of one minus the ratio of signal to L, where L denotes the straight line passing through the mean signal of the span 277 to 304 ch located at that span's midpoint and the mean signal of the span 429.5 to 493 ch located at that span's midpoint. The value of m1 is 6.2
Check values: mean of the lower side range 217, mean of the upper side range 215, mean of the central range 193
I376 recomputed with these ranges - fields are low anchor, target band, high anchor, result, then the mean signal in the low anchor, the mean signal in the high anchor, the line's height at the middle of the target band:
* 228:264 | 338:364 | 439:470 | 4.81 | 213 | 219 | 216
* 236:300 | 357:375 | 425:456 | 4.93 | 213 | 215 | 214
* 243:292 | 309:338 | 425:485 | -2.03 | 212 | 219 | 214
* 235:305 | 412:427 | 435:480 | -1.29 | 213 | 218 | 217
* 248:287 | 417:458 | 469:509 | -0.80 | 213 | 216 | 215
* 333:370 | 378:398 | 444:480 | -1.71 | 179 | 220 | 192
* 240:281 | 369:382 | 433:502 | 1.14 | 211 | 216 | 214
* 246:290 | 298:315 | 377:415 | -0.95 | 212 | 217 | 214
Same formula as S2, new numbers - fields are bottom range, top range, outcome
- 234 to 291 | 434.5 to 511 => 1.02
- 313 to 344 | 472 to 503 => 0.95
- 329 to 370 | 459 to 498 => 1.18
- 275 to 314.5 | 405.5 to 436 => 1.05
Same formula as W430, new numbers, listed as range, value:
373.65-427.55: 220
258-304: 214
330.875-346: 213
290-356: 218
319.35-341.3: 227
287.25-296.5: 218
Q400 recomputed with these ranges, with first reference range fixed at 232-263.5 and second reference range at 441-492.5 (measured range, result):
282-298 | -0.3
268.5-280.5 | 0.3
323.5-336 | -0.9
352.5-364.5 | 4.1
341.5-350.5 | 0.3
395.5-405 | 0.2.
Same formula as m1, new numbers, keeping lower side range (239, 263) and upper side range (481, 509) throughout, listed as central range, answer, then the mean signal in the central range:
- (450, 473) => -1.1 ch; 225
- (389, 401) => 0.2 ch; 210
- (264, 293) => 0.2 ch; 212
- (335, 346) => 0.0 ch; 213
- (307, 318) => -0.9 ch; 230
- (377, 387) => 0.3 ch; 207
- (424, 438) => -0.6 ch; 223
